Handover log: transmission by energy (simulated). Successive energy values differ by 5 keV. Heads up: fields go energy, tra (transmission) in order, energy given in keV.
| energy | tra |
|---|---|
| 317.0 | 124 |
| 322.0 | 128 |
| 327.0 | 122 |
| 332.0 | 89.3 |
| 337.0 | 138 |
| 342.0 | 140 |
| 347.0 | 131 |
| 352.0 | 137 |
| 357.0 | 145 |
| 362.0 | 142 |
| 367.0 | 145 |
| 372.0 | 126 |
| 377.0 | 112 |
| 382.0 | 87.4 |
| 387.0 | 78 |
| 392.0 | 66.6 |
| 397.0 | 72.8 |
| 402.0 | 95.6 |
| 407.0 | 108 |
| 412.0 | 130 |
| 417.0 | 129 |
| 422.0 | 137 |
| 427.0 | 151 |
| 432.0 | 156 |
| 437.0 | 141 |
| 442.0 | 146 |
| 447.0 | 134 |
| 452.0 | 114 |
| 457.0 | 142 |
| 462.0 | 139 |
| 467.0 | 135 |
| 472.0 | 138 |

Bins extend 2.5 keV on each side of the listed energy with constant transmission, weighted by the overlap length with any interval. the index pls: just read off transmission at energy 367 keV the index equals 145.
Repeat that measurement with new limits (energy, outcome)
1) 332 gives 89.3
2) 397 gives 72.8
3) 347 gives 131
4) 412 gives 130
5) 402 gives 95.6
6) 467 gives 135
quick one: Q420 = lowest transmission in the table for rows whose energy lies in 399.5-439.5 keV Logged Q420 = 95.6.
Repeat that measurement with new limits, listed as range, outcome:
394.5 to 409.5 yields 72.8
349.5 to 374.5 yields 126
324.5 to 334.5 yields 89.3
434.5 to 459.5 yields 114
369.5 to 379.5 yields 112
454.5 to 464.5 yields 139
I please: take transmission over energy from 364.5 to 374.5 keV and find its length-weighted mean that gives 136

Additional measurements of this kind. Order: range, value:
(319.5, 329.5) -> 125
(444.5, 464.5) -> 132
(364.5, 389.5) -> 110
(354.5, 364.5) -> 144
